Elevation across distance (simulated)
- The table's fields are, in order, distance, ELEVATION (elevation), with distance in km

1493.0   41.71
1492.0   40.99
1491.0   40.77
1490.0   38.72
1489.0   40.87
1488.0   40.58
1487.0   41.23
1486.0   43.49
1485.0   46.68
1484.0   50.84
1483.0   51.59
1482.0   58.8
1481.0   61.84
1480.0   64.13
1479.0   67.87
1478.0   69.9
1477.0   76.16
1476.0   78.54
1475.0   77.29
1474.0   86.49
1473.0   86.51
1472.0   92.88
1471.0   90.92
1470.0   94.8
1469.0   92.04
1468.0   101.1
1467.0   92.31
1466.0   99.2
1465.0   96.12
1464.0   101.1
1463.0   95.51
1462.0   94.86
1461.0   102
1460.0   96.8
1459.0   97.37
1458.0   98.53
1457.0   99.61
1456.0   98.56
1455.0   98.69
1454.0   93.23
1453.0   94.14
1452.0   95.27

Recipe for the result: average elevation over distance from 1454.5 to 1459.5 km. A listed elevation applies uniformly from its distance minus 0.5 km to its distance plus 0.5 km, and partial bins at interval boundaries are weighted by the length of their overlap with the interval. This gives 98.6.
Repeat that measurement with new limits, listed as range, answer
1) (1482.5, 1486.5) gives 48.2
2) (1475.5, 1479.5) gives 73.1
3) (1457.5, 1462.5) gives 97.9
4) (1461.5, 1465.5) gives 96.9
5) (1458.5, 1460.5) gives 97.1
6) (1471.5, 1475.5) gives 85.8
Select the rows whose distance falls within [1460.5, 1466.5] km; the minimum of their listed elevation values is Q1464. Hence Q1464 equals 94.86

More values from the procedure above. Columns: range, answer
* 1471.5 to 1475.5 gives 77.29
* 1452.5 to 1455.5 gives 93.23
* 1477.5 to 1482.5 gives 58.8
